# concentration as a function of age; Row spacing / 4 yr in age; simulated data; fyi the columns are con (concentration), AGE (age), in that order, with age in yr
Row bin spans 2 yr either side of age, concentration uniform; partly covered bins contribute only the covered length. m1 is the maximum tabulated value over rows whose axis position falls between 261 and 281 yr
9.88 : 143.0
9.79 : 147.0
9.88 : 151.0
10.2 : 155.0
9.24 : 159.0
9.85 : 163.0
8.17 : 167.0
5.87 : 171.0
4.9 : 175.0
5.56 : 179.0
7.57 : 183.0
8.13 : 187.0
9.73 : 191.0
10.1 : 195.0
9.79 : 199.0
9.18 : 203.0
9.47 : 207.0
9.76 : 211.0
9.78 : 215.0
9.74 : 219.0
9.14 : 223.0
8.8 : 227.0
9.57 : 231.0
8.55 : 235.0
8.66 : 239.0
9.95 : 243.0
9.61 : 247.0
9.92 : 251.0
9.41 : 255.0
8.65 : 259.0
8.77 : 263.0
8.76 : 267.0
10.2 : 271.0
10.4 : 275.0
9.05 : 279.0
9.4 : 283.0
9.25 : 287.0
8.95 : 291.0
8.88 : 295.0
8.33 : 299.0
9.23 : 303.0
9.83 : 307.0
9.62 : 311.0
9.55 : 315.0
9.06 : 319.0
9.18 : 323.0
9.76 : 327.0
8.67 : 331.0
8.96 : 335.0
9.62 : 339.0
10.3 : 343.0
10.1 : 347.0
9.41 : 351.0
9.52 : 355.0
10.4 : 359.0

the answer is 10.4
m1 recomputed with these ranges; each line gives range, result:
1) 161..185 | 9.85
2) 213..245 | 9.95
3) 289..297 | 8.95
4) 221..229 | 9.14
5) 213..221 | 9.78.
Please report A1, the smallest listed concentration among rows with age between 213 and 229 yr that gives 8.8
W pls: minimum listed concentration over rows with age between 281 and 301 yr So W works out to 8.33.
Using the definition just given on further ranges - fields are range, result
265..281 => 8.76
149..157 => 9.88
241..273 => 8.65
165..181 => 4.9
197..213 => 9.18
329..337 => 8.67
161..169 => 8.17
